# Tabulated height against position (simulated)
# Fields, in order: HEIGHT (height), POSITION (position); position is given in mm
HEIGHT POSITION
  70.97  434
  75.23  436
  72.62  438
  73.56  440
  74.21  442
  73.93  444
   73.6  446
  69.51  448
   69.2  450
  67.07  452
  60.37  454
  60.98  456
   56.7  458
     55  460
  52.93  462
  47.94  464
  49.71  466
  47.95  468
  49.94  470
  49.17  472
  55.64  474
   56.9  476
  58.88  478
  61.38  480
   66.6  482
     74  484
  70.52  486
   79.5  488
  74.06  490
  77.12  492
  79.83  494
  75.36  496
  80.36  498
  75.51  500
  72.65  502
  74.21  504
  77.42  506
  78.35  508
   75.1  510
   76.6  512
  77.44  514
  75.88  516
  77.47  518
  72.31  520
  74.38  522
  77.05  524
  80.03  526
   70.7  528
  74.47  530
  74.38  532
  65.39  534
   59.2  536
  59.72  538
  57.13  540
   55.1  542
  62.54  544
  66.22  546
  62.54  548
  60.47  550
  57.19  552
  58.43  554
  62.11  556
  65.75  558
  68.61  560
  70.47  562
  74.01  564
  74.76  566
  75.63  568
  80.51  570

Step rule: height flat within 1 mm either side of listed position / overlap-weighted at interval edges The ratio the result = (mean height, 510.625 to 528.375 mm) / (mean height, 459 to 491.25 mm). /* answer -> 1.28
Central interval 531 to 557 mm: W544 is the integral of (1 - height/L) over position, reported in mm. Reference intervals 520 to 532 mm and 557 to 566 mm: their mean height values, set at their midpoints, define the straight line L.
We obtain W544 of 4.0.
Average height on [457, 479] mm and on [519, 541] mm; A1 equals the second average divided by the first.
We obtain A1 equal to 1.3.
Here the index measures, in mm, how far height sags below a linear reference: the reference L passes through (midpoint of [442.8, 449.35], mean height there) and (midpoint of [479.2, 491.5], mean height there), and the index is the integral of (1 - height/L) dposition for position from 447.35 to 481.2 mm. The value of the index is 7.03 mm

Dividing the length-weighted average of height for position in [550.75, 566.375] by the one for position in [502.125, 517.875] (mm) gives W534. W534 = 0.9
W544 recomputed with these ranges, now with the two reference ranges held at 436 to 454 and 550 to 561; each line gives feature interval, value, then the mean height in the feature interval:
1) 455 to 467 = 2.8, 53.9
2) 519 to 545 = -1.5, 67.9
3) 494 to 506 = -1.7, 76.1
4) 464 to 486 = 3.7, 57.2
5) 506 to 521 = -2.4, 76.2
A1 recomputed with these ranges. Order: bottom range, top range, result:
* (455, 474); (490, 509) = 1.46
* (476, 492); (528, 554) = 0.91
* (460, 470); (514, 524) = 1.50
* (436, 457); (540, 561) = 0.88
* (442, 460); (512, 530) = 1.14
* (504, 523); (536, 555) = 0.79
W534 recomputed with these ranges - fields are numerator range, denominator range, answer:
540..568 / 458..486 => 1.15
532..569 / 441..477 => 1.08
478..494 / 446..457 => 1.08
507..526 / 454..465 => 1.38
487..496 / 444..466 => 1.26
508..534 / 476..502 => 1.04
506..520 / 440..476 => 1.28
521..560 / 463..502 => 1.01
